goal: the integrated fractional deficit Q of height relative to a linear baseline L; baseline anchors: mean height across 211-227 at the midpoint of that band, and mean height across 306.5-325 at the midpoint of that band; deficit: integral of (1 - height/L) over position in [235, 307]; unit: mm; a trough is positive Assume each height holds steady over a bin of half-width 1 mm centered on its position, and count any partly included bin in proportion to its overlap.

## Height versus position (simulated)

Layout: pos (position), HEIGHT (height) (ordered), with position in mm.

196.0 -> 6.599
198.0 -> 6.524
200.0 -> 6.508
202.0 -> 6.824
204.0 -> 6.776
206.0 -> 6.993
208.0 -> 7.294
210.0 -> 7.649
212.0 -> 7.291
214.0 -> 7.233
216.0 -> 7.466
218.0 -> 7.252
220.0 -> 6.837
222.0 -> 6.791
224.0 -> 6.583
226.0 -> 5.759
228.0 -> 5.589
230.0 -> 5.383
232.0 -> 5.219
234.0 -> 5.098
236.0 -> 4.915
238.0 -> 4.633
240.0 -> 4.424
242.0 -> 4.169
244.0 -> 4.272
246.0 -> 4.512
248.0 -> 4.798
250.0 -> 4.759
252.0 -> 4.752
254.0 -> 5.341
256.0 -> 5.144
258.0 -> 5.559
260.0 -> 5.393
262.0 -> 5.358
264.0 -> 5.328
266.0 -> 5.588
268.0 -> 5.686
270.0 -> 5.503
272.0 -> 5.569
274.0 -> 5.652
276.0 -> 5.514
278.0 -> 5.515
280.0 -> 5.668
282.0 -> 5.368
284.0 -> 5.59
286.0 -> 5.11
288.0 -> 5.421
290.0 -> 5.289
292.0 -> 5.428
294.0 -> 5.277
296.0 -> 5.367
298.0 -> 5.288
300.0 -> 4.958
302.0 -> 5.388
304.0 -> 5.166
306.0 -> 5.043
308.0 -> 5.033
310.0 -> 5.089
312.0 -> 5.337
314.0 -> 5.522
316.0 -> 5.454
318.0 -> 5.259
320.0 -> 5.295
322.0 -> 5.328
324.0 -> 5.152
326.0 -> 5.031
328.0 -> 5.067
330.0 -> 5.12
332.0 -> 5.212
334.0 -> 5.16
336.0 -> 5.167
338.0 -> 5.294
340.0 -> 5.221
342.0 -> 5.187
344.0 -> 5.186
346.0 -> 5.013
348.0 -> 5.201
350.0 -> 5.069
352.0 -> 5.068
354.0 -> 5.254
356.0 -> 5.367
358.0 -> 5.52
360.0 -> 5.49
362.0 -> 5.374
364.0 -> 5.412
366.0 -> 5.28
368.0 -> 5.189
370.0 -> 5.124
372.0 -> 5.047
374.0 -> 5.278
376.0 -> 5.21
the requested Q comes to 9.64 mm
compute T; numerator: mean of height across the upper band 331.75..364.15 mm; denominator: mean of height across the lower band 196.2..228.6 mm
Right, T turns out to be 0.8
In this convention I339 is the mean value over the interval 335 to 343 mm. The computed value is 5.22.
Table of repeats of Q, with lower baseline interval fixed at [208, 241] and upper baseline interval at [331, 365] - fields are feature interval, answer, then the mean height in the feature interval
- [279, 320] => 2.2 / 5.3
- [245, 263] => 2.7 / 5.07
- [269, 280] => 0.4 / 5.56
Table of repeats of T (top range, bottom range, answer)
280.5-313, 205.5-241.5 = 0.85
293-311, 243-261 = 1.05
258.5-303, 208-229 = 0.79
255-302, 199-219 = 0.76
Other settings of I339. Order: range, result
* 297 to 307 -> 5.17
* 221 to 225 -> 6.69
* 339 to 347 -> 5.15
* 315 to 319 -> 5.36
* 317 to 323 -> 5.29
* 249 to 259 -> 5.11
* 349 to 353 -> 5.07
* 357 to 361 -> 5.5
